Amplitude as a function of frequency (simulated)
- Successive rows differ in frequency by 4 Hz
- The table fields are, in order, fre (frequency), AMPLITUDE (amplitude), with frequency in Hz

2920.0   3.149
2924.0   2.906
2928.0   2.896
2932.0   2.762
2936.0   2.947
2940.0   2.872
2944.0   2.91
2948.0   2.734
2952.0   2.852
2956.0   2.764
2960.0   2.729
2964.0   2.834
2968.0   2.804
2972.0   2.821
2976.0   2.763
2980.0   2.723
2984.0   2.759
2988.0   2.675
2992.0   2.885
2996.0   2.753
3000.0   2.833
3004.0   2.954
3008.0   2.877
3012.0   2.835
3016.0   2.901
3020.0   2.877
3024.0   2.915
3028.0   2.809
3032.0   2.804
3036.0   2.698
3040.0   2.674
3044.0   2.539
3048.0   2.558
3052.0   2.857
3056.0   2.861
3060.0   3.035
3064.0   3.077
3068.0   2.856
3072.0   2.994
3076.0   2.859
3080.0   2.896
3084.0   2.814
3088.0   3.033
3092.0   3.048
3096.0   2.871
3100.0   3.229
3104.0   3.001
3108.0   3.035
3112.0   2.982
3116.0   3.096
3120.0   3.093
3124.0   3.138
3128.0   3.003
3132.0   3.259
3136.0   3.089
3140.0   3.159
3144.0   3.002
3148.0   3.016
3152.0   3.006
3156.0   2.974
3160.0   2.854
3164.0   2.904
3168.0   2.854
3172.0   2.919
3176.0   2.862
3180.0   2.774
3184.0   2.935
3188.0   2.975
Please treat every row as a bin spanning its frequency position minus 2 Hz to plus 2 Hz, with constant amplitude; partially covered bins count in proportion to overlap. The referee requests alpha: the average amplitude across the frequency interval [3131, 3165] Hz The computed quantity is 3.03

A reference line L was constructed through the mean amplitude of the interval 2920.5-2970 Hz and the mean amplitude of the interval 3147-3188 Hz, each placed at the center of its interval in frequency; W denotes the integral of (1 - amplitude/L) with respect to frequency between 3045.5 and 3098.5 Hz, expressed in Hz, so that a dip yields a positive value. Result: -0.41 Hz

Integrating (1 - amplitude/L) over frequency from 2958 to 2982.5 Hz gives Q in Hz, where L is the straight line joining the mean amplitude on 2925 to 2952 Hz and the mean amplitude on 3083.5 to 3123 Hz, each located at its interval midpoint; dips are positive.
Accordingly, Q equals 0.9 Hz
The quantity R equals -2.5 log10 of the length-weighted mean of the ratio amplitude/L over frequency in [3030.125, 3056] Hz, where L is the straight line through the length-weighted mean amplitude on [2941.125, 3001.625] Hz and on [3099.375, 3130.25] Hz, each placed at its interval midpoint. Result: 0.09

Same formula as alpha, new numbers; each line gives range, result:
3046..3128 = 2.97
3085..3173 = 3.02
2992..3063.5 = 2.82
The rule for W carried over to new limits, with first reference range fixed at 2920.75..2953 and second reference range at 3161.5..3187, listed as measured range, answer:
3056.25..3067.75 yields -0.5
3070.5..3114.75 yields -1.6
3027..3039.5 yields 0.5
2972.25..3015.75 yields 1.0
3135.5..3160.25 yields -1.2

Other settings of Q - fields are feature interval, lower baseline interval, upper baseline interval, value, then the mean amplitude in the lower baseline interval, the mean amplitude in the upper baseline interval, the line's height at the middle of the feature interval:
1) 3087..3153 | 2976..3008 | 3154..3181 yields -4.7 Hz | 2.8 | 2.88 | 2.86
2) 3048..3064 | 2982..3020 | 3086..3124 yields 0.3 Hz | 2.83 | 3.05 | 2.95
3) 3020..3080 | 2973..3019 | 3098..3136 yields 2.3 Hz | 2.82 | 3.09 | 2.94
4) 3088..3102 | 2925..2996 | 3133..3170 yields -0.5 Hz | 2.81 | 2.99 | 2.94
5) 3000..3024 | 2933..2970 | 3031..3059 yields -1.1 Hz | 2.83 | 2.72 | 2.76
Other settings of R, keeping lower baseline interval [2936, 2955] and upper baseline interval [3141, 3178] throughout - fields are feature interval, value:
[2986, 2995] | 0.035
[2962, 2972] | 0.015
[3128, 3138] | -0.076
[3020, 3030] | 0.006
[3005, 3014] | 0.003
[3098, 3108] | -0.067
